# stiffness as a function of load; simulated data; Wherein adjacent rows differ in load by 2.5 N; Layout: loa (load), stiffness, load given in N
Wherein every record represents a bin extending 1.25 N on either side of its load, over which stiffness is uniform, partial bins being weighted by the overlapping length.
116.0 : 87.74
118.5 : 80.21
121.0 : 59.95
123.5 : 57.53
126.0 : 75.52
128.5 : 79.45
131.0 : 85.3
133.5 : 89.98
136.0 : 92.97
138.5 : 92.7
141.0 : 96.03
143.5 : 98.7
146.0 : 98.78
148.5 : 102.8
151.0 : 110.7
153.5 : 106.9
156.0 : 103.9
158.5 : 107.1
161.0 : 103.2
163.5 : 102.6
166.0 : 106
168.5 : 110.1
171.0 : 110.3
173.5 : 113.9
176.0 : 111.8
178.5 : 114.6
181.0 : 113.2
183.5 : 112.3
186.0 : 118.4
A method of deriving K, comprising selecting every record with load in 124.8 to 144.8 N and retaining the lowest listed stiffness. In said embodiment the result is 75.52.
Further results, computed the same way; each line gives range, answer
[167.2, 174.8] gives 110.1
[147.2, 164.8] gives 102.6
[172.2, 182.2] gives 111.8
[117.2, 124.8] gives 57.53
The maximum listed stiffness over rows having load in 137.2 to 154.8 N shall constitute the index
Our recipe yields 110.7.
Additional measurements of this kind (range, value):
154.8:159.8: 107.1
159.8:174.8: 113.9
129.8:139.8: 92.97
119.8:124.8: 59.95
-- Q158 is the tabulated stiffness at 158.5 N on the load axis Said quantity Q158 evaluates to 107.1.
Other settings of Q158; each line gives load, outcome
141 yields 96.03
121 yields 59.95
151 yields 110.7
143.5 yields 98.7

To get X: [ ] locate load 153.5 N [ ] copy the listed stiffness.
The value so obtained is 106.9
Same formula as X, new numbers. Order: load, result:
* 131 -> 85.3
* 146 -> 98.78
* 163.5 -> 102.6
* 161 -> 103.2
